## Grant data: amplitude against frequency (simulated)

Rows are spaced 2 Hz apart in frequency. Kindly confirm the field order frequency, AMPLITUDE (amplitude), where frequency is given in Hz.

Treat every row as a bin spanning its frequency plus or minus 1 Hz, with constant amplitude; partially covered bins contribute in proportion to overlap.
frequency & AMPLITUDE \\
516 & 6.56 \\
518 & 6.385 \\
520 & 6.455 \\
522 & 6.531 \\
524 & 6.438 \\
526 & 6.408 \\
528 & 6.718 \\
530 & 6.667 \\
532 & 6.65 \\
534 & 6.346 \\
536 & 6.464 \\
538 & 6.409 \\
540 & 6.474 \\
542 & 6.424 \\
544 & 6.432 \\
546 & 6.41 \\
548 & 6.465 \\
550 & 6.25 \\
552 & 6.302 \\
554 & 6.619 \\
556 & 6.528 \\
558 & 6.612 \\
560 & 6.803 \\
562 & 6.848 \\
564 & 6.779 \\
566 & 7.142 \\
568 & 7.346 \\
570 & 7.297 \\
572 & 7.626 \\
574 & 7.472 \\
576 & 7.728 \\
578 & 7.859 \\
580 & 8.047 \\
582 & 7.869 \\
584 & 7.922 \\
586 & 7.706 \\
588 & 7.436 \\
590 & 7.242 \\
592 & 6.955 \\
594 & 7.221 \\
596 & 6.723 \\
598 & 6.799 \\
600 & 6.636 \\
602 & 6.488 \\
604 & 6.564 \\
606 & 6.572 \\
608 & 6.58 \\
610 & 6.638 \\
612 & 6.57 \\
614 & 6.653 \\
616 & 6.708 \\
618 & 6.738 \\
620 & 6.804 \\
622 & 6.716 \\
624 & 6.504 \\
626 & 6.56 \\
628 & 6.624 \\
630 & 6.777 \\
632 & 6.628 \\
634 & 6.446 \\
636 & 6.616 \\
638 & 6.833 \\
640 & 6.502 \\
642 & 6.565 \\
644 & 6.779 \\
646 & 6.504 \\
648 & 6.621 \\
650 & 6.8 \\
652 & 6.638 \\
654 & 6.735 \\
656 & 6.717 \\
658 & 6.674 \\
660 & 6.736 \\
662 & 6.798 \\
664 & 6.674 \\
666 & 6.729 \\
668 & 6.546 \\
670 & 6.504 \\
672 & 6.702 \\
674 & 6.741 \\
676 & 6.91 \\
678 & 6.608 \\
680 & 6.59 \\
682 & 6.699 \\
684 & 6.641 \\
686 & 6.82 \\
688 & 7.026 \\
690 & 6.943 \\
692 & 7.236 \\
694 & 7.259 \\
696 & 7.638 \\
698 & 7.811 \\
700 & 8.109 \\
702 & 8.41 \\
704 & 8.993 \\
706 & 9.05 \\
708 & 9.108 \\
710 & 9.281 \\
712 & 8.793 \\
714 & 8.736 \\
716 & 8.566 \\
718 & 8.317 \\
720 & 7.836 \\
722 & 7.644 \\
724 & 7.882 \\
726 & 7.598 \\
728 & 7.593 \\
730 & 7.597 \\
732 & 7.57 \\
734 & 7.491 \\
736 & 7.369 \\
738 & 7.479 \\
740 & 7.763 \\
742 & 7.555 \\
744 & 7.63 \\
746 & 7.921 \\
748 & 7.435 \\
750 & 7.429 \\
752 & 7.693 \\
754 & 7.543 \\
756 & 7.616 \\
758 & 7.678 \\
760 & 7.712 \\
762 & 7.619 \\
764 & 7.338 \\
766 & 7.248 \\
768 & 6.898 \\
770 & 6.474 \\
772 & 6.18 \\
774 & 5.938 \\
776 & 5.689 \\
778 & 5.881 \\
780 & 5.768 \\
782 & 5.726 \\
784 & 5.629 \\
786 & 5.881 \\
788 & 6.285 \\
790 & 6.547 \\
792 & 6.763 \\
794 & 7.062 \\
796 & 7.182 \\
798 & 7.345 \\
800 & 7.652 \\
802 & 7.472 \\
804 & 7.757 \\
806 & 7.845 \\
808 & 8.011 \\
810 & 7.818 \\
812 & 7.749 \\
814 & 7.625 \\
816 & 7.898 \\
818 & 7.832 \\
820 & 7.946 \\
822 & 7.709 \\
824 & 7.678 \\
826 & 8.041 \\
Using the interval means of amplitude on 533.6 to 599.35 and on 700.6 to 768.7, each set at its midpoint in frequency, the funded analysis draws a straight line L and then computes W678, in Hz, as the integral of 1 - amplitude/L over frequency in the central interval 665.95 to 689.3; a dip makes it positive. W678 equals 2.71 Hz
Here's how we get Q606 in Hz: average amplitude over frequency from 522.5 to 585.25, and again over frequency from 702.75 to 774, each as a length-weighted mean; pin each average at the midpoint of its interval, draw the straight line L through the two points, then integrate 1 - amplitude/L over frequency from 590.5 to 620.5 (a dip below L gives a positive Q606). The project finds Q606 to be 1.7 Hz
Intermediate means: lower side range 6.88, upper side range 7.77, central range 6.72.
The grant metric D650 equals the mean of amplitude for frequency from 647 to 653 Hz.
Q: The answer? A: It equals 6.69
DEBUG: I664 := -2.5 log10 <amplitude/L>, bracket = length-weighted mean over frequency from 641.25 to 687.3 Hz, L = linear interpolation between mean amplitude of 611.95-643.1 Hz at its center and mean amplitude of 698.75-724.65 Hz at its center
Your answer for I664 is 0.12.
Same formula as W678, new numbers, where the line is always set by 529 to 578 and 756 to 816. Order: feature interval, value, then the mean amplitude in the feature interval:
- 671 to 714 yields -4.6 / 7.62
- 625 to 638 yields 0.4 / 6.63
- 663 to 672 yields 0.3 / 6.62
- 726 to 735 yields -0.9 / 7.57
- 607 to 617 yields 0.3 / 6.63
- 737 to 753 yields -1.6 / 7.61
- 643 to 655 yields 0.3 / 6.68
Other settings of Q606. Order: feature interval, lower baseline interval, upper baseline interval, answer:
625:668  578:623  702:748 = 4.3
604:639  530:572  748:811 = 0.6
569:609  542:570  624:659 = -3.5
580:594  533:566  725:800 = -1.9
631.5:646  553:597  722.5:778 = 1.3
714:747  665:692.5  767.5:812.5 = -5.0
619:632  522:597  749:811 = 0.5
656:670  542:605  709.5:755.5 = 1.5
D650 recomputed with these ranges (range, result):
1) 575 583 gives 7.88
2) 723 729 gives 7.69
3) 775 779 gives 5.79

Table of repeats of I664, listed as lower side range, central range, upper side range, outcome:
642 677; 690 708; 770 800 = -0.221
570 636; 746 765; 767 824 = -0.092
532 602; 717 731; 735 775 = -0.074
